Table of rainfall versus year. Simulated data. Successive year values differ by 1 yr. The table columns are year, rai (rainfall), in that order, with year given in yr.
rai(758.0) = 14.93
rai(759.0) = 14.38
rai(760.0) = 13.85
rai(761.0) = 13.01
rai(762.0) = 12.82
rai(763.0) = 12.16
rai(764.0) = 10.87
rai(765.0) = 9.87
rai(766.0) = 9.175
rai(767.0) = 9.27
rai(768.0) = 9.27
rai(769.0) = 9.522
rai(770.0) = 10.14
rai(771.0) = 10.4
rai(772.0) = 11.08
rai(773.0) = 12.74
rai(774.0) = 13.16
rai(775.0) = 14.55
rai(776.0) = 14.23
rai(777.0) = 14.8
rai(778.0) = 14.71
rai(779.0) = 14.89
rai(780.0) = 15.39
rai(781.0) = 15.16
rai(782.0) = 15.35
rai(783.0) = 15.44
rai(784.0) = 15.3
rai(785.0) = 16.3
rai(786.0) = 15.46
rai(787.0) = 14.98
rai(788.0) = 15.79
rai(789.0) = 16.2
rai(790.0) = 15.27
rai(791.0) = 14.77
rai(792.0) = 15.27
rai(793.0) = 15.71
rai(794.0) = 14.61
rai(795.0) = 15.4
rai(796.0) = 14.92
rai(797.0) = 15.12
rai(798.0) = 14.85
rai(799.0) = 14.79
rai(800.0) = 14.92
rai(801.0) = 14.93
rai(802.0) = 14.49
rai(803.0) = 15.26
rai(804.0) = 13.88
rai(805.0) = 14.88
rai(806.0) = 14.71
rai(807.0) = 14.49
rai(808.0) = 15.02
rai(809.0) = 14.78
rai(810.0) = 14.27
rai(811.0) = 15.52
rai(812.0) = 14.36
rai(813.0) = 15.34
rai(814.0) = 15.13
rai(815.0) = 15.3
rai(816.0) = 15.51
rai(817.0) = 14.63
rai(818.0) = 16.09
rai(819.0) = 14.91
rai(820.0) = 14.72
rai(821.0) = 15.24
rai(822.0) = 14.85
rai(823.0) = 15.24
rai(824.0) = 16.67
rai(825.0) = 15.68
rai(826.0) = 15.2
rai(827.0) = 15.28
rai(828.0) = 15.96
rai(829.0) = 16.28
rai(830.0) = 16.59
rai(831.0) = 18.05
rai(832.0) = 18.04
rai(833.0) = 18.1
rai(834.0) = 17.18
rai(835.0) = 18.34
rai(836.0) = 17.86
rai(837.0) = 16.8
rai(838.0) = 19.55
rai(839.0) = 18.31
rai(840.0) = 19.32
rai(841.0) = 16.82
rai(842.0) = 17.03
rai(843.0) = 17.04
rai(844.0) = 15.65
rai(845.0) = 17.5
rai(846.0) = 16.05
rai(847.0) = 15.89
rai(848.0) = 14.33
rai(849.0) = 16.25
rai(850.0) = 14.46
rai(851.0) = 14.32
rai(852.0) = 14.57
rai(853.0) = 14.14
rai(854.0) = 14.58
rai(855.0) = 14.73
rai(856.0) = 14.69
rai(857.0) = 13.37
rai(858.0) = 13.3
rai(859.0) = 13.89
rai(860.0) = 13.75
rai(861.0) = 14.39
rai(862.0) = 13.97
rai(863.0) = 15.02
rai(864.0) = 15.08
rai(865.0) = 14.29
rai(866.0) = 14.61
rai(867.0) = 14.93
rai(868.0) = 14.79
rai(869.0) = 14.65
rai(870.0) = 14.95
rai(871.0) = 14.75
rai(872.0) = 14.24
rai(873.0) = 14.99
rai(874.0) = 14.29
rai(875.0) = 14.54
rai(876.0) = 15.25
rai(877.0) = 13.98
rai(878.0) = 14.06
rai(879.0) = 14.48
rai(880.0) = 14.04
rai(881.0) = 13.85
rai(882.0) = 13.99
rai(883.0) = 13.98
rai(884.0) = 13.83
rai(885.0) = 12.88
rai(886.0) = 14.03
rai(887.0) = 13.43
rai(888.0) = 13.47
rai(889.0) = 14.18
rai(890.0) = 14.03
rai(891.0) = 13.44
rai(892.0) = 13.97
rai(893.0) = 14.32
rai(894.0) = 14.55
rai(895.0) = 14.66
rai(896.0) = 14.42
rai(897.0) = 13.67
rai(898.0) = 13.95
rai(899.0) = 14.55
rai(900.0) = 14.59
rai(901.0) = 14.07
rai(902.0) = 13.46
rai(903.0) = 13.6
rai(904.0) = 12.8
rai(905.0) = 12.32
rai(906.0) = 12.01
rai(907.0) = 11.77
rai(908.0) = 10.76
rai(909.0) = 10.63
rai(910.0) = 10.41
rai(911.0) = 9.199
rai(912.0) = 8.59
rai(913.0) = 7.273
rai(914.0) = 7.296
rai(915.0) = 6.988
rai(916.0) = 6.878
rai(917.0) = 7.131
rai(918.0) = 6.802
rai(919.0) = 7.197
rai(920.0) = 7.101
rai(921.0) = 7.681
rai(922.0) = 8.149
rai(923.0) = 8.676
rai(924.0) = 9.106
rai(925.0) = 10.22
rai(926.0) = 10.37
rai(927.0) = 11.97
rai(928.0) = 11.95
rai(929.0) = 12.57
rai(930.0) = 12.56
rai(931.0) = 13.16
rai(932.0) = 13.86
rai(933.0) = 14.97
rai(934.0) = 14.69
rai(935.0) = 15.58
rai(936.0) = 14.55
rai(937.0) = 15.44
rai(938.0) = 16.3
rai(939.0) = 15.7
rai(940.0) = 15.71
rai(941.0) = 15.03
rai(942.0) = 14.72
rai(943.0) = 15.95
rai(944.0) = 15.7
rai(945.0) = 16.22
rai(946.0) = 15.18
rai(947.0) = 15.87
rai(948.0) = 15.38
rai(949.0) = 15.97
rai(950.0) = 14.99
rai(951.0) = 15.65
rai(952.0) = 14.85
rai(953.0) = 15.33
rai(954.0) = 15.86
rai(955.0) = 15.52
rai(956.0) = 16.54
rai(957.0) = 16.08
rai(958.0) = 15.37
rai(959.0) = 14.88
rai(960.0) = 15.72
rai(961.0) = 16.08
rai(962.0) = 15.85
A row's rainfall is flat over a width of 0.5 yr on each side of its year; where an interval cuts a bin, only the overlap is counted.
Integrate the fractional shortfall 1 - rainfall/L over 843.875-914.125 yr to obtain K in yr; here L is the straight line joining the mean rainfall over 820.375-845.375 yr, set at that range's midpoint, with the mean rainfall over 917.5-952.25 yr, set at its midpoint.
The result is 6.6 yr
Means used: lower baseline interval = 16.9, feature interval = 13.8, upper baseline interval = 13.1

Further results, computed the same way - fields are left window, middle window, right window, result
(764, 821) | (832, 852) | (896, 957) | -4.7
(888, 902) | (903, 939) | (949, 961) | 9.5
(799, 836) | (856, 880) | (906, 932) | -3.6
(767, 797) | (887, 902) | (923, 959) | 0.3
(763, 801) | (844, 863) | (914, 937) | -3.9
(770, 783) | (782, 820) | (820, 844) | 0.0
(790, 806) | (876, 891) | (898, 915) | -2.2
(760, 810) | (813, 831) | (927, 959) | -1.8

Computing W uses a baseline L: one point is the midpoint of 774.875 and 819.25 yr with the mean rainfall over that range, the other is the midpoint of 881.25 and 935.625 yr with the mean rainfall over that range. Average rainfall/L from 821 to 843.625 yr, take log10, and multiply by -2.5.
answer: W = -0.21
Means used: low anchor 15.1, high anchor 11.8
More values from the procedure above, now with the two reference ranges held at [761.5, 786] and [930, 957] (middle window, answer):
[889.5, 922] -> 0.30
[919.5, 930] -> 0.45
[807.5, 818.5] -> -0.13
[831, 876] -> -0.12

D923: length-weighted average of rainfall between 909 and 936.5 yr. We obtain 10.2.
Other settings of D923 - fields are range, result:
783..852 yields 15.8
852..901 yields 14.2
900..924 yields 9.69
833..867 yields 15.7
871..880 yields 14.5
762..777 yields 11.3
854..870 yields 14.4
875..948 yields 12.7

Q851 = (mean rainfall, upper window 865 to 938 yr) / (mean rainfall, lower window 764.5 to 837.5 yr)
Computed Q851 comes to 0.85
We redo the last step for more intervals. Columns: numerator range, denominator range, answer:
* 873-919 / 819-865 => 0.79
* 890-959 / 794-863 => 0.83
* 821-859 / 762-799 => 1.18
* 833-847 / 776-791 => 1.14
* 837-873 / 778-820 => 1.01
